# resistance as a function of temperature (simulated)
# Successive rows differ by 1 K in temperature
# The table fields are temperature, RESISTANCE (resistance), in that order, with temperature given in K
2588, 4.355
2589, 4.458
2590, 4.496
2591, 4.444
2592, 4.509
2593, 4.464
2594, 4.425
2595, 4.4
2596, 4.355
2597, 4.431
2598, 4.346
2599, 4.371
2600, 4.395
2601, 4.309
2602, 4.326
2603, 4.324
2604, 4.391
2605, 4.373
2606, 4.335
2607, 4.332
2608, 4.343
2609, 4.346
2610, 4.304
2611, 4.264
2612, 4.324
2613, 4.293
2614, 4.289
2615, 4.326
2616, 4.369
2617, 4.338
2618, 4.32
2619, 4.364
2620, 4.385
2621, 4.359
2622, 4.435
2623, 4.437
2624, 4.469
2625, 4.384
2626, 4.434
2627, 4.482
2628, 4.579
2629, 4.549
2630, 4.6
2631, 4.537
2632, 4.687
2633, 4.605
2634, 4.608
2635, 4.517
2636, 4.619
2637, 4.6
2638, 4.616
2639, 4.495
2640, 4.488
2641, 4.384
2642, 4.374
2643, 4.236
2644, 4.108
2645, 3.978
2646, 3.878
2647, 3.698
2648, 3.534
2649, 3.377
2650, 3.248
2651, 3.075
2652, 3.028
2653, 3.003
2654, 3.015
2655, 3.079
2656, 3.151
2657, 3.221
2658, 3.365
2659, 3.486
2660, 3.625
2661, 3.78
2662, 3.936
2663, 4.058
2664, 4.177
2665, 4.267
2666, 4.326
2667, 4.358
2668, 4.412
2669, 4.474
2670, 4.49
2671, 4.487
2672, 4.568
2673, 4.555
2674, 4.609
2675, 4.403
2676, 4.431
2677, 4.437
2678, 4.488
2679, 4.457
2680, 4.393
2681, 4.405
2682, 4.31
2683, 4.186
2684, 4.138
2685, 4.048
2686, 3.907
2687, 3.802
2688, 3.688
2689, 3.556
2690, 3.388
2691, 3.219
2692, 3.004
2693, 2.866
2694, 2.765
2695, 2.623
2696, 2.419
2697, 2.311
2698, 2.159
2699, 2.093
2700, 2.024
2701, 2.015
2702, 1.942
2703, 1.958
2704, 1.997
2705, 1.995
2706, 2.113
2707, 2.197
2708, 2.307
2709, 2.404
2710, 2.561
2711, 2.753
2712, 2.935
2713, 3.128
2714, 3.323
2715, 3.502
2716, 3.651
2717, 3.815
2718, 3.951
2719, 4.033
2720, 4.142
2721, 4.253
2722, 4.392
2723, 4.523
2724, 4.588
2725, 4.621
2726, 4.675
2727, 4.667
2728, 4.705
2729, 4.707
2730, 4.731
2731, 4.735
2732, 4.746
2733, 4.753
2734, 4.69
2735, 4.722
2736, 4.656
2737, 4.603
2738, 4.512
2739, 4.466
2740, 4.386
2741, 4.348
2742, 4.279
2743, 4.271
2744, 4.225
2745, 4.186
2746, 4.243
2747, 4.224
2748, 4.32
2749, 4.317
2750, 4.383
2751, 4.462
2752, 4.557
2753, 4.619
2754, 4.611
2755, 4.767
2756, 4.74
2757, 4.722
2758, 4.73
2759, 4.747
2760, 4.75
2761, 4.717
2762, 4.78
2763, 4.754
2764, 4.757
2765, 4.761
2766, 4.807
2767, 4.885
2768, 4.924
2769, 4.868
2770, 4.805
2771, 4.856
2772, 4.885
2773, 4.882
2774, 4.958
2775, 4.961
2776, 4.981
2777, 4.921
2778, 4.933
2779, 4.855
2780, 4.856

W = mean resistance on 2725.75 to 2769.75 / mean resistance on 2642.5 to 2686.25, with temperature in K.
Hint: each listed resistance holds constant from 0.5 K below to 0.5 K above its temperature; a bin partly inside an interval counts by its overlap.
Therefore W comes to 1.16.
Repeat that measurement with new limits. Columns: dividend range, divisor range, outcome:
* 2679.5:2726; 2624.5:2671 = 0.80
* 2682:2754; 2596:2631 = 0.84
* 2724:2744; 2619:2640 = 1.02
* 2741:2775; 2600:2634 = 1.05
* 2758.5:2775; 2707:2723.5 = 1.40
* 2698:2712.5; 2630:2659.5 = 0.57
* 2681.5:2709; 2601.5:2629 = 0.65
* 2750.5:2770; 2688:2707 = 1.90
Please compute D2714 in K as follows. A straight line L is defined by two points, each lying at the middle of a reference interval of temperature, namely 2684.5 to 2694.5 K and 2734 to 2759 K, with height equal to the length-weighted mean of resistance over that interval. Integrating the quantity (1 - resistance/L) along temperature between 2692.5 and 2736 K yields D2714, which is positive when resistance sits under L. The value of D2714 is 6.0 K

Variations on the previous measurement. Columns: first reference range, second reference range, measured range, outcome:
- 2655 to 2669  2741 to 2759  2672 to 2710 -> 7.4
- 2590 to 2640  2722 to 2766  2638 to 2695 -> 7.5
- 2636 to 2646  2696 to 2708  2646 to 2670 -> 0.1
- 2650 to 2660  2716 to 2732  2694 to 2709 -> 6.8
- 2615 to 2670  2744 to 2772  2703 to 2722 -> 5.9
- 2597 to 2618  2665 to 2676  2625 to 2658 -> 2.8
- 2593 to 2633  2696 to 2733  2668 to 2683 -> -2.8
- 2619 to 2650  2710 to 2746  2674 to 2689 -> 0.2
